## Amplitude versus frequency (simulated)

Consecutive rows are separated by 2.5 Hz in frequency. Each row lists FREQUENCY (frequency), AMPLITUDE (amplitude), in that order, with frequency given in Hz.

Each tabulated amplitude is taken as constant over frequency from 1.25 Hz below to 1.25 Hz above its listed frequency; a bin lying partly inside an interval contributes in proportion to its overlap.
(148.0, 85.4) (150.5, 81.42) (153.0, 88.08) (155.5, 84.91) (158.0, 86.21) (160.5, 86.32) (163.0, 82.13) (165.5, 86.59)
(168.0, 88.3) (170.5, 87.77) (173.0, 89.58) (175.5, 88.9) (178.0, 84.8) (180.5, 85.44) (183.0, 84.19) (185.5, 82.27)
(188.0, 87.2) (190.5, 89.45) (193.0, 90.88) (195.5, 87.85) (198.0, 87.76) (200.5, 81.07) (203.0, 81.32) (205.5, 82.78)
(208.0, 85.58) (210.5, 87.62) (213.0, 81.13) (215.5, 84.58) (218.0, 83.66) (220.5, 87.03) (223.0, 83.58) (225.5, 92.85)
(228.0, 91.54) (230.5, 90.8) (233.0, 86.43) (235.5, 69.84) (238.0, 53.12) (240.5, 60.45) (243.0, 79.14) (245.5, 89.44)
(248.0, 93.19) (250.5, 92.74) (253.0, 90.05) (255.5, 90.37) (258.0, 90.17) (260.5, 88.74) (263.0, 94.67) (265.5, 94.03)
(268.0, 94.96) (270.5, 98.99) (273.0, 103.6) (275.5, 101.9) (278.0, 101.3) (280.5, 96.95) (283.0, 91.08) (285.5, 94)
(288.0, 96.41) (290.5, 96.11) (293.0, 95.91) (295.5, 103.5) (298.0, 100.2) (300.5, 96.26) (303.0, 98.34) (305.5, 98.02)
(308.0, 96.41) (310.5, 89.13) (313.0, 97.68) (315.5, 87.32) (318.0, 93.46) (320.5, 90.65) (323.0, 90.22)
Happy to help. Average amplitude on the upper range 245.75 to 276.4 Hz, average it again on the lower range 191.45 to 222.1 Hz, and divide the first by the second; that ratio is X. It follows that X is 1.11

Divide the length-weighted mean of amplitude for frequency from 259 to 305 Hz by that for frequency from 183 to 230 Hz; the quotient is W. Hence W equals 1.13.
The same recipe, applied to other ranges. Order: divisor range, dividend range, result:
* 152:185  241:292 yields 1.08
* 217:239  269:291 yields 1.19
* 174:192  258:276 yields 1.11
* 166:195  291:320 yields 1.10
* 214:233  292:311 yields 1.11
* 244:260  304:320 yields 1.03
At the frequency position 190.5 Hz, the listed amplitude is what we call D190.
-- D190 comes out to 89.45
